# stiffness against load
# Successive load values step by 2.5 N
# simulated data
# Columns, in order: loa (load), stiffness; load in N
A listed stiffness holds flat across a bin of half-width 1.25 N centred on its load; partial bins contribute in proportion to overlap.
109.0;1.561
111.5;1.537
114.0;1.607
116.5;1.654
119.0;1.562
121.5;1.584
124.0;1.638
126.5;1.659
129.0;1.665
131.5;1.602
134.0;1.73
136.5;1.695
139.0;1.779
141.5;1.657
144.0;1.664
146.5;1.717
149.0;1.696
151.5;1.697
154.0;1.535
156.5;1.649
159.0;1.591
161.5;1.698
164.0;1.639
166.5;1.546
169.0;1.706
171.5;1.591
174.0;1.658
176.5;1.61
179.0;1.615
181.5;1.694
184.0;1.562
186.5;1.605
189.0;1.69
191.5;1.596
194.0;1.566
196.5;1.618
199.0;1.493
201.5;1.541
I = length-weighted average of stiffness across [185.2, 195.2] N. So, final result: 1.61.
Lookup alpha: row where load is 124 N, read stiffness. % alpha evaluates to 1.638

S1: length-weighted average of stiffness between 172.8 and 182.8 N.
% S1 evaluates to 1.64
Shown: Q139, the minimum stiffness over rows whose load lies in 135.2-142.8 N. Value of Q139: 1.657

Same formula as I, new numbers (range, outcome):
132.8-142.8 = 1.71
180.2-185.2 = 1.63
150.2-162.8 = 1.63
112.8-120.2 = 1.61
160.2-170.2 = 1.65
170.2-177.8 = 1.62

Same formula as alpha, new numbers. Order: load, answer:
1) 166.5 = 1.546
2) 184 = 1.562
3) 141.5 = 1.657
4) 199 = 1.493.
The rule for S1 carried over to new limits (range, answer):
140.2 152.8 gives 1.69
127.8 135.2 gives 1.67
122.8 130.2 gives 1.65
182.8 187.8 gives 1.58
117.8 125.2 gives 1.59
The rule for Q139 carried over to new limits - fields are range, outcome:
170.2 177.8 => 1.591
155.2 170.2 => 1.546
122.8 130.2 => 1.638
